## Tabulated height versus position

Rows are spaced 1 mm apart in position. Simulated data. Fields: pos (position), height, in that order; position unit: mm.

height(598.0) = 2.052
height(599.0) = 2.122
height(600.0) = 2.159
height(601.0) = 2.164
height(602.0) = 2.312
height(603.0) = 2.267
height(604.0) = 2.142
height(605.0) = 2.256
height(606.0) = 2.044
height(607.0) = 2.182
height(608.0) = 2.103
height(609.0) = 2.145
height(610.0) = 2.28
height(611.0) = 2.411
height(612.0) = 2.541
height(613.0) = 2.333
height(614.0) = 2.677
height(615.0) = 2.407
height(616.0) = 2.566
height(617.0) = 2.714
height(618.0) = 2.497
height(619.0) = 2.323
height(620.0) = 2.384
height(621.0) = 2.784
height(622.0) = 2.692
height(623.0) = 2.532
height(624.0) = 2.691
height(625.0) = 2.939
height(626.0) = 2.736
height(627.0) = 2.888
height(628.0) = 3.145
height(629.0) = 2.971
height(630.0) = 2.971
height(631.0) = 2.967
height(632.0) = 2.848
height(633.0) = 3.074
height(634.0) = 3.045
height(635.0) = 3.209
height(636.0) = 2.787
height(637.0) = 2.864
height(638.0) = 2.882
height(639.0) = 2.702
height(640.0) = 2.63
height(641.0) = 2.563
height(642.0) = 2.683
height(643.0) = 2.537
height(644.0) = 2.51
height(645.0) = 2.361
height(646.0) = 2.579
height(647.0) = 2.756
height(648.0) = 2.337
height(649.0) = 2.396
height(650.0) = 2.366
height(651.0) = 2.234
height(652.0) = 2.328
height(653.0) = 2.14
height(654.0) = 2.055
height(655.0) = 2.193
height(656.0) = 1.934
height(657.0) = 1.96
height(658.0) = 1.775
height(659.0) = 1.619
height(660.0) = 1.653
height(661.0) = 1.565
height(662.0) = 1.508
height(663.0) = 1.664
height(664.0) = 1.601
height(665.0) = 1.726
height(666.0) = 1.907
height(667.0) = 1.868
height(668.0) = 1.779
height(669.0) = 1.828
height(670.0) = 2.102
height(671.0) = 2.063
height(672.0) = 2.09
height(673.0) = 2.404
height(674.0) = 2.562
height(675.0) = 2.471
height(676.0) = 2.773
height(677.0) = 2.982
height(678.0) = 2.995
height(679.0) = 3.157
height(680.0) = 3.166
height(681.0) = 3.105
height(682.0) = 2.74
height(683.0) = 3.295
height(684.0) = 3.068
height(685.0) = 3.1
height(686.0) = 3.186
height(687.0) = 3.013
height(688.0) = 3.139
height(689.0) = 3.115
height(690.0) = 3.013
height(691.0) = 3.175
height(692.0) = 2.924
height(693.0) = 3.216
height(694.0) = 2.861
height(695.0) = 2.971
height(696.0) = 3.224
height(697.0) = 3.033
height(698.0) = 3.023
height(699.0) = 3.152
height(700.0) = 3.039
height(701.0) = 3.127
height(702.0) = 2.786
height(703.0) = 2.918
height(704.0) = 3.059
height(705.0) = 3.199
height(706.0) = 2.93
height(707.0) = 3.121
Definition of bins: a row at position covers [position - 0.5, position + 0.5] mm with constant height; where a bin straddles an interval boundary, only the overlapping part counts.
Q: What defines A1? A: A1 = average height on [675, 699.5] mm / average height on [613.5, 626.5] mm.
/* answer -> 1.17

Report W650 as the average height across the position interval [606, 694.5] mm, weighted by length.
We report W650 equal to 2.53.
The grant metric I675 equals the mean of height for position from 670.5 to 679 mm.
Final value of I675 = 2.58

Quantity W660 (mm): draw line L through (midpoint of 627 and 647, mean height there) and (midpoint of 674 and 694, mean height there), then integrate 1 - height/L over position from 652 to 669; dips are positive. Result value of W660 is 6.34 mm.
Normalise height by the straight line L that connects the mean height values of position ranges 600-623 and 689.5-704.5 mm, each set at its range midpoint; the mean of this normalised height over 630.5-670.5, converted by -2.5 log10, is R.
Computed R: 0.16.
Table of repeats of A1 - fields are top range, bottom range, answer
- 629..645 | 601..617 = 1.21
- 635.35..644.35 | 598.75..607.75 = 1.24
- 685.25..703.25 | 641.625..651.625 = 1.24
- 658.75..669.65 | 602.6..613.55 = 0.76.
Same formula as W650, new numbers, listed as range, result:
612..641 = 2.75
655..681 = 2.15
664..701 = 2.75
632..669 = 2.27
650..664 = 1.9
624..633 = 2.93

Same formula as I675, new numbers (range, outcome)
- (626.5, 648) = 2.8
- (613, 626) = 2.6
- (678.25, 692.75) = 3.09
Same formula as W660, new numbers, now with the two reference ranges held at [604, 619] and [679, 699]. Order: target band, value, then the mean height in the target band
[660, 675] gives 5.0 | 1.92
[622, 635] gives -2.0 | 2.9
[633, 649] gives -0.4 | 2.7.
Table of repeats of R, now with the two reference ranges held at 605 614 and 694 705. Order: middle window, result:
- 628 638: -0.20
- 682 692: -0.06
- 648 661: 0.28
